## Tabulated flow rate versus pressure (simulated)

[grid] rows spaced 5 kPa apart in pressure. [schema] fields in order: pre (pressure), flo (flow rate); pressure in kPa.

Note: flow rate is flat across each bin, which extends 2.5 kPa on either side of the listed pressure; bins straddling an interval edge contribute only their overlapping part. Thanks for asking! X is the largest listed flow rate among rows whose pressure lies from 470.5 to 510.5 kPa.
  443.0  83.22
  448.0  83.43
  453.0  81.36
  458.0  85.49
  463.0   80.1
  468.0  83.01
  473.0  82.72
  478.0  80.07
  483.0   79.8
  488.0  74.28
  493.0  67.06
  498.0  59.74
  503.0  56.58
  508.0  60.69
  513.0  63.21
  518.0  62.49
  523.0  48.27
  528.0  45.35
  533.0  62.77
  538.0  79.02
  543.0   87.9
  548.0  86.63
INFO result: 82.72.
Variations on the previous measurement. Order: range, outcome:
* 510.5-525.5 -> 63.21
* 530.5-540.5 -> 79.02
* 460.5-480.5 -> 83.01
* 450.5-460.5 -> 85.49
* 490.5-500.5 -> 67.06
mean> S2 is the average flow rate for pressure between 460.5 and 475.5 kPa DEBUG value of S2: 81.9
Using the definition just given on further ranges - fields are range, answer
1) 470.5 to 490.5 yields 79.2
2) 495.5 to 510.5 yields 59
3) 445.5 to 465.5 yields 82.6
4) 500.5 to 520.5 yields 60.7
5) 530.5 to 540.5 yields 70.9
